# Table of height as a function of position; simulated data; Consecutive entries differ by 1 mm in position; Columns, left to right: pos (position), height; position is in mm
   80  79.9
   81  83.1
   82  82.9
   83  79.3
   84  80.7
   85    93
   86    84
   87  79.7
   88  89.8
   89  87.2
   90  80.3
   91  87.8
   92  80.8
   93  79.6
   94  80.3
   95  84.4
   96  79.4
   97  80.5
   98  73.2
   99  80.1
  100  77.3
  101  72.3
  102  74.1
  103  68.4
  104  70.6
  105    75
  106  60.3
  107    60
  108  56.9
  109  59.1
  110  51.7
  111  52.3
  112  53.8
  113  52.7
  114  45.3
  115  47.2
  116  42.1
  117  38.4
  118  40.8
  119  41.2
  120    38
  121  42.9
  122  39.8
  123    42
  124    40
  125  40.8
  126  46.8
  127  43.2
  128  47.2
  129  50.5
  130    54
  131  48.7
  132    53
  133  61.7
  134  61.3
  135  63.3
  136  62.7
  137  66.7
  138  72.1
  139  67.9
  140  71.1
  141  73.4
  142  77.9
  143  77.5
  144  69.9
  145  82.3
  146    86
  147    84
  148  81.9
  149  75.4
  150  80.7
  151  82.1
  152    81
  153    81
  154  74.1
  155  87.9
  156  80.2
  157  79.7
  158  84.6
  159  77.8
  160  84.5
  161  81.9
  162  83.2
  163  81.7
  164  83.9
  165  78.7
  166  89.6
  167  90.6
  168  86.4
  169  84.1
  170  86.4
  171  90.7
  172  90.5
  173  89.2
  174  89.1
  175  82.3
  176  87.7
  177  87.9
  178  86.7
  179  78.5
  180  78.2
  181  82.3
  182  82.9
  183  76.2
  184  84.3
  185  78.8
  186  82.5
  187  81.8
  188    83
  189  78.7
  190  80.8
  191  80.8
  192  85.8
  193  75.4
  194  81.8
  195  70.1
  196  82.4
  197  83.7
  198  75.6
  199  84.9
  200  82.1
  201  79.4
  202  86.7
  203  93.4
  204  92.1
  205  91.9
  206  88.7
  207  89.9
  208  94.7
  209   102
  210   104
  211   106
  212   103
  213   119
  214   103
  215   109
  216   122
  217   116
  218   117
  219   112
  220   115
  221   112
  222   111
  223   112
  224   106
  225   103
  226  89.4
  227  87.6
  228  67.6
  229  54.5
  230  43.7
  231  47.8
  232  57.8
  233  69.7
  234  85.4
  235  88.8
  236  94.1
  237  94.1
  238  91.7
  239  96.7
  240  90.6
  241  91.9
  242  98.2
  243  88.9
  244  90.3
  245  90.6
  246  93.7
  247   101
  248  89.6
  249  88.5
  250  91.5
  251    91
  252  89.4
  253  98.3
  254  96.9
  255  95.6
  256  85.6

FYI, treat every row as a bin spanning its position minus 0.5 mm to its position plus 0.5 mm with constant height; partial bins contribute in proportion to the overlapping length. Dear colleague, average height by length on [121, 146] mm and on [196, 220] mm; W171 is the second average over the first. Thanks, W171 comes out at 1.7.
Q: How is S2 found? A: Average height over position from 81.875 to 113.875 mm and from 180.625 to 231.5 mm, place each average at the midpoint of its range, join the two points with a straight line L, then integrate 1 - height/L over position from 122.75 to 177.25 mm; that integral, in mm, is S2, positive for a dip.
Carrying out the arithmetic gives 5.3 mm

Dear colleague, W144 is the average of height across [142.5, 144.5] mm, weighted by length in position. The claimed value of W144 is 73.7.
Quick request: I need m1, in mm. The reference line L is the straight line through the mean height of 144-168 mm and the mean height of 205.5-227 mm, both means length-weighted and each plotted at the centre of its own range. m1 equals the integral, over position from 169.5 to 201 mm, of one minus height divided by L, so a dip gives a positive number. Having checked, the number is 3.7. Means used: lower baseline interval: 82.1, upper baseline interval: 106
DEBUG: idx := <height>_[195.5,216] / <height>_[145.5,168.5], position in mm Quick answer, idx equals 1.1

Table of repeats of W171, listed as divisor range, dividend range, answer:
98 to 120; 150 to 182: 1.45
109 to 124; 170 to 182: 1.90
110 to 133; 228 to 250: 1.81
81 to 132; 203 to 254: 1.48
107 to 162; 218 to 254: 1.43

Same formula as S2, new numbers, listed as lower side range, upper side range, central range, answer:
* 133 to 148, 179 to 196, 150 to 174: -2.5 mm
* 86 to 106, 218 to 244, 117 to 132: 6.8 mm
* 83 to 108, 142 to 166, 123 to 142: 5.4 mm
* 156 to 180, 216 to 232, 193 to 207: 0.8 mm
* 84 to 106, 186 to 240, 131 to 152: 2.9 mm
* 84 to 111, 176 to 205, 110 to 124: 5.9 mm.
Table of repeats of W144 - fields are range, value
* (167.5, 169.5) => 85.2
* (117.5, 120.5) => 40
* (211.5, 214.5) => 108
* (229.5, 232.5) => 49.8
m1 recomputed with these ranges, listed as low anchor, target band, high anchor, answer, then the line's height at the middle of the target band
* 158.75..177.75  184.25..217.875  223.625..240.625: -3.2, 83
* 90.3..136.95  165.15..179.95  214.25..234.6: -2.0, 76.5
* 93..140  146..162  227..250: -3.8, 65.8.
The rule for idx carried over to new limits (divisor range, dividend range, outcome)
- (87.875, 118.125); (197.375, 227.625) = 1.49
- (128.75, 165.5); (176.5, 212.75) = 1.15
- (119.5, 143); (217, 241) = 1.62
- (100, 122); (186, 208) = 1.53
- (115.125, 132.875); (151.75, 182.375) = 1.89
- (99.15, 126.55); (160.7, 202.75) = 1.56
